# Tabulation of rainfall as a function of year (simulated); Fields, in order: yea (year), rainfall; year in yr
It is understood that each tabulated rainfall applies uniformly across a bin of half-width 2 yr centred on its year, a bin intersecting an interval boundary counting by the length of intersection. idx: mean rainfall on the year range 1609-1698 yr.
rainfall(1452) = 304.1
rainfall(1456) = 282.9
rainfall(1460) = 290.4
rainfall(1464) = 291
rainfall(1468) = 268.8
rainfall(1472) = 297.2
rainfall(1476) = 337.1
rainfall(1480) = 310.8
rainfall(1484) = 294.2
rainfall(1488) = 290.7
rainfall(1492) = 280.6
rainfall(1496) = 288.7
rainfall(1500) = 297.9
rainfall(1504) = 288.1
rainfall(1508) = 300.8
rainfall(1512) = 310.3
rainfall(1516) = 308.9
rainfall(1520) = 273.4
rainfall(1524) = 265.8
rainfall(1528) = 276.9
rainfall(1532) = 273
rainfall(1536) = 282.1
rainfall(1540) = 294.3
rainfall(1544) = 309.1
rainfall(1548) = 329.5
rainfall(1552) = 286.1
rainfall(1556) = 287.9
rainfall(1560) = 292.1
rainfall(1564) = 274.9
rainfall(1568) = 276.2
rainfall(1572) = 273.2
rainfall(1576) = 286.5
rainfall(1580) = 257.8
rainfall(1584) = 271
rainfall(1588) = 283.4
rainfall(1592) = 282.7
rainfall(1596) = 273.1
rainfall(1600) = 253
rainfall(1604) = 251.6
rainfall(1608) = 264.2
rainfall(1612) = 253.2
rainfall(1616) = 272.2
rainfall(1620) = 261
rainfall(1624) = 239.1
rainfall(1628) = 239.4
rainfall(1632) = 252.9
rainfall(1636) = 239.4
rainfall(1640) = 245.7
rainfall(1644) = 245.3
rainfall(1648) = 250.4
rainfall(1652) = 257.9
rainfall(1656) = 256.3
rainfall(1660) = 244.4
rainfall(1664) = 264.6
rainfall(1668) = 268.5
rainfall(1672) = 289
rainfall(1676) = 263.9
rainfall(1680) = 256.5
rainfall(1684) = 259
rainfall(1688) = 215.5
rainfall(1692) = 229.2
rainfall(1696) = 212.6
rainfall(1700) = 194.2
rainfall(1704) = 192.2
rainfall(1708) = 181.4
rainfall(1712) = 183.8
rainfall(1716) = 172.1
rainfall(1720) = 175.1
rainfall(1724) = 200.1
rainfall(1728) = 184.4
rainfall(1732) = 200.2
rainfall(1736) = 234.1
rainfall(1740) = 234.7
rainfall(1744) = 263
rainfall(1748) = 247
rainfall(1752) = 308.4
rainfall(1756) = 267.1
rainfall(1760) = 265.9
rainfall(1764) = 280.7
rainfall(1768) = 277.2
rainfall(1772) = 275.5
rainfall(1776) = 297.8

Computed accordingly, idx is 251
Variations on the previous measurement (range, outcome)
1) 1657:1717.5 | 229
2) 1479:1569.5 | 291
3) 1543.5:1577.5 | 290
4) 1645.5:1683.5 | 261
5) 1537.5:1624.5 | 277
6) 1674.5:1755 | 221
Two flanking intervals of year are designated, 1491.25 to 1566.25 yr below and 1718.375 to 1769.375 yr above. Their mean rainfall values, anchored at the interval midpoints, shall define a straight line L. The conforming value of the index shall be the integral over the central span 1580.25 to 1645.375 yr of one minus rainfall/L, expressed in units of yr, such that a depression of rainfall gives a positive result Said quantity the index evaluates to 3.2 yr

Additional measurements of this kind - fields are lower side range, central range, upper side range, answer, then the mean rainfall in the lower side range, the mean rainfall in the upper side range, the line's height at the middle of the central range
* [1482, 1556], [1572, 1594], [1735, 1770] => 0.6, 292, 265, 284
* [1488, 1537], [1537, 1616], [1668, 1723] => -4.6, 287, 219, 263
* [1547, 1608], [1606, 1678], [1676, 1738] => -4.1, 277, 208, 243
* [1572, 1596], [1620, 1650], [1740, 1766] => 3.1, 276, 269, 274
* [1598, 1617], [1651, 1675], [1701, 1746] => -3.4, 258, 202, 231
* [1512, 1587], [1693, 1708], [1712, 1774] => 2.9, 285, 237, 248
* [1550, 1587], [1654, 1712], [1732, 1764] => 6.5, 279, 258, 265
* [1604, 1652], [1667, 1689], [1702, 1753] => -2.7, 251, 212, 231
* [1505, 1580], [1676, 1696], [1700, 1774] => 0.4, 288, 229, 245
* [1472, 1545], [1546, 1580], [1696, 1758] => -1.5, 293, 216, 274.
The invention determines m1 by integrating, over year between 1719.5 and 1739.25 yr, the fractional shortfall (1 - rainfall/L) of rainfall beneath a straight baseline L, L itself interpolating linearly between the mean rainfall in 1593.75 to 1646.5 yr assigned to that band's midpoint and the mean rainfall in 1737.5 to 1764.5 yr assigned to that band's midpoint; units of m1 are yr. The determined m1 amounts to 4.5 yr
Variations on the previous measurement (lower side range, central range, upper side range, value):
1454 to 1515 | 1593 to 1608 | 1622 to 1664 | -0.04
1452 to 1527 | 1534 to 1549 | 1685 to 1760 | -1.39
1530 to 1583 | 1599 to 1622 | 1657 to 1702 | 0.75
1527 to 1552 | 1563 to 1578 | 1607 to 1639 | 0.04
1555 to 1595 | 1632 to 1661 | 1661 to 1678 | 2.45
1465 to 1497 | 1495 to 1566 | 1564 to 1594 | -1.33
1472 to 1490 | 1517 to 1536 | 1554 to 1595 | 1.16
